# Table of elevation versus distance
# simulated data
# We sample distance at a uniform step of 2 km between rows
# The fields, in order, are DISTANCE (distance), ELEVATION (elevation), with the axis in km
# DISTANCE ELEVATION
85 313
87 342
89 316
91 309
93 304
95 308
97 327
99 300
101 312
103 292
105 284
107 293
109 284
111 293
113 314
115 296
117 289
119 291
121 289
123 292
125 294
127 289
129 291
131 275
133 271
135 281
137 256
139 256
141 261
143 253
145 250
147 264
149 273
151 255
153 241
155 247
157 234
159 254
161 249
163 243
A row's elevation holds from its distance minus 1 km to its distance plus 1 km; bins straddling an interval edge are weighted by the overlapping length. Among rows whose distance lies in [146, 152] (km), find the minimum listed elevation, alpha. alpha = 255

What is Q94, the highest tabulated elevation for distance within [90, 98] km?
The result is 327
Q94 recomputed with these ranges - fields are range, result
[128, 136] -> 291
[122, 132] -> 294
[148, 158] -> 273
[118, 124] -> 292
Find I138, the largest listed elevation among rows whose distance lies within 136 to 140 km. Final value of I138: 256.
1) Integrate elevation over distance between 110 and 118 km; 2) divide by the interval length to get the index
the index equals 298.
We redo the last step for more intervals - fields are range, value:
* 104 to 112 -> 288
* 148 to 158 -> 250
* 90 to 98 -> 312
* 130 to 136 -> 276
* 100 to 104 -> 302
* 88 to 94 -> 310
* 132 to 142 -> 265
